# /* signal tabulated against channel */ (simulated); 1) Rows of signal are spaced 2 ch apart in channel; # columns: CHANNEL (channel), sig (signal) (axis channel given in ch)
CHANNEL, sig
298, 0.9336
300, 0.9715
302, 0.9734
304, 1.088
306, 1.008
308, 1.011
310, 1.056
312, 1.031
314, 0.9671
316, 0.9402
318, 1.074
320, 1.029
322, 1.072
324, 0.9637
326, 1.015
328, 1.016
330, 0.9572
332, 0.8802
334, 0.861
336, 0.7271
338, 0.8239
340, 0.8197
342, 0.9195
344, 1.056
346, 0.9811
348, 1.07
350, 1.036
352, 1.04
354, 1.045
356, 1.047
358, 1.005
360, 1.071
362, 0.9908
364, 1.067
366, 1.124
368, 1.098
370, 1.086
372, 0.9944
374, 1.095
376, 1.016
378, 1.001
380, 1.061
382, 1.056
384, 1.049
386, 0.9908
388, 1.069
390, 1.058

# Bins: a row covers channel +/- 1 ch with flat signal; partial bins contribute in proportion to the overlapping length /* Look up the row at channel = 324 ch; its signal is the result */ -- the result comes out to 0.9637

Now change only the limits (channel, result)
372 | 0.9944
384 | 1.049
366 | 1.124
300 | 0.9715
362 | 0.9908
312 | 1.031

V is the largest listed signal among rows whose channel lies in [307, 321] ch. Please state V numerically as 1.074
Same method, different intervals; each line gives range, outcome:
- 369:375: 1.095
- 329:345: 1.056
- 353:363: 1.071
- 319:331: 1.072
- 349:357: 1.047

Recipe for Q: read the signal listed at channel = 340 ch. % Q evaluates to 0.8197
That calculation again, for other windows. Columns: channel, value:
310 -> 1.056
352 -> 1.04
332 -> 0.8802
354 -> 1.045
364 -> 1.067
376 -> 1.016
